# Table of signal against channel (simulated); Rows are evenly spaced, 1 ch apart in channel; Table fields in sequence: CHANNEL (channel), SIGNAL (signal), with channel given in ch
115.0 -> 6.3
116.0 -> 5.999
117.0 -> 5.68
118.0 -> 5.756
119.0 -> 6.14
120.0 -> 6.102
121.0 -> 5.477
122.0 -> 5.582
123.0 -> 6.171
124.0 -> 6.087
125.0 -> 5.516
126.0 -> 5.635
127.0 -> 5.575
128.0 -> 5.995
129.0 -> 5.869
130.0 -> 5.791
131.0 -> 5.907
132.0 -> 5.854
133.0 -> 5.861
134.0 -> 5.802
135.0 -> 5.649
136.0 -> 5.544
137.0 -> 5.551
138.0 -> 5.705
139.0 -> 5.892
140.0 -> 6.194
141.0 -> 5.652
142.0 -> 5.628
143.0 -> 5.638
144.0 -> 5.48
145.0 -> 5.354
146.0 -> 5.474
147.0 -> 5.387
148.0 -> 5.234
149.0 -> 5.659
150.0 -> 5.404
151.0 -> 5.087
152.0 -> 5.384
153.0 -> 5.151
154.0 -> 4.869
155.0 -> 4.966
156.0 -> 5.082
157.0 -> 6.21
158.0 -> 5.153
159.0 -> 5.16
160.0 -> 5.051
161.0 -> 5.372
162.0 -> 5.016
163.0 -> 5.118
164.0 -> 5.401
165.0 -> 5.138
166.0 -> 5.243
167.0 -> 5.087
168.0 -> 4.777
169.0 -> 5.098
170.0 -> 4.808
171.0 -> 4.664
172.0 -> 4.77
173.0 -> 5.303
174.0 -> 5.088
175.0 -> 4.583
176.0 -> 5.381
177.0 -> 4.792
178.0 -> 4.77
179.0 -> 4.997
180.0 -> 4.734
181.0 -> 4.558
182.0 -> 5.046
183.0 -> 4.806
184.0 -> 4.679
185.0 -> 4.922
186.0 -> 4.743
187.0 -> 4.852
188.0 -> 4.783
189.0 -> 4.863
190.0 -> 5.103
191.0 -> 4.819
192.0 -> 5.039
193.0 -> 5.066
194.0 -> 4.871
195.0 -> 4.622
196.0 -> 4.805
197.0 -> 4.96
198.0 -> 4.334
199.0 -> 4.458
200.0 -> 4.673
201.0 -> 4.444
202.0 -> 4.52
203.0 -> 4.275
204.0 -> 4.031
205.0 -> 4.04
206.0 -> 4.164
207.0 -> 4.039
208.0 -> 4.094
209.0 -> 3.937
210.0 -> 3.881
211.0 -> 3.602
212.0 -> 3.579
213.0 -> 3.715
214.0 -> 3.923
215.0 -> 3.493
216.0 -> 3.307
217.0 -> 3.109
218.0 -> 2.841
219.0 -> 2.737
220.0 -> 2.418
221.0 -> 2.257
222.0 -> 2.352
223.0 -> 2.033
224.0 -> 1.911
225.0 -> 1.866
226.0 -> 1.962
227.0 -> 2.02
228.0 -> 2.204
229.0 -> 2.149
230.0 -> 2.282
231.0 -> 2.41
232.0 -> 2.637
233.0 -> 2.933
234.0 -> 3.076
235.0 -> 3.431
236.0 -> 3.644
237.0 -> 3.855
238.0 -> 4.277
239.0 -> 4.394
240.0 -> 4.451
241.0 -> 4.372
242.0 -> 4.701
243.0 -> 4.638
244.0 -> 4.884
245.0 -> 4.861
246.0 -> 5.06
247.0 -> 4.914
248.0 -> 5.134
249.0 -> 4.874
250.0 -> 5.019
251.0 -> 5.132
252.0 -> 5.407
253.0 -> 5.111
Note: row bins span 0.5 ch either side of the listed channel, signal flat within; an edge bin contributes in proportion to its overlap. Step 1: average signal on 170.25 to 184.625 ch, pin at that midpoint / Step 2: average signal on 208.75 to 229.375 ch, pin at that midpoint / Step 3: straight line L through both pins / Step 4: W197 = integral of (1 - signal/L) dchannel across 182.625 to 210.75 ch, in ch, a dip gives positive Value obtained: -4.7 ch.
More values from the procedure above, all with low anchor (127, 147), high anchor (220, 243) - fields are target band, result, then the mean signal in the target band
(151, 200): -4.1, 4.97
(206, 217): -0.5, 3.75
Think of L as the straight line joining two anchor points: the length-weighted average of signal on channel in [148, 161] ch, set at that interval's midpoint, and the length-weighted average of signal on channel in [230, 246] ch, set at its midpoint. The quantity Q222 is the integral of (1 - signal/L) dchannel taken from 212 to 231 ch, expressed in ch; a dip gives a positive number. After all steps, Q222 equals 7.1 ch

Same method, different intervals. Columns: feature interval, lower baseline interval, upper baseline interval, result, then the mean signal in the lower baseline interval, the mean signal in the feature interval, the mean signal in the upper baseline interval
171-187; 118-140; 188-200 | 0.52 ch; 5.8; 4.87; 4.81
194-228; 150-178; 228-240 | 3.08 ch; 5.1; 3.53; 3.2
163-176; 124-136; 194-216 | -0.23 ch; 5.77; 5.02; 4.17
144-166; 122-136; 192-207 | 0.23 ch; 5.81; 5.27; 4.52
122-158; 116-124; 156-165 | -0.11 ch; 5.87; 5.6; 5.29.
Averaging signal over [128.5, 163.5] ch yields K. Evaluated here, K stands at 5.49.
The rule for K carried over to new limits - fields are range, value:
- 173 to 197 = 4.88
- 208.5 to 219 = 3.5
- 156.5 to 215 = 4.71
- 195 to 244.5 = 3.52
